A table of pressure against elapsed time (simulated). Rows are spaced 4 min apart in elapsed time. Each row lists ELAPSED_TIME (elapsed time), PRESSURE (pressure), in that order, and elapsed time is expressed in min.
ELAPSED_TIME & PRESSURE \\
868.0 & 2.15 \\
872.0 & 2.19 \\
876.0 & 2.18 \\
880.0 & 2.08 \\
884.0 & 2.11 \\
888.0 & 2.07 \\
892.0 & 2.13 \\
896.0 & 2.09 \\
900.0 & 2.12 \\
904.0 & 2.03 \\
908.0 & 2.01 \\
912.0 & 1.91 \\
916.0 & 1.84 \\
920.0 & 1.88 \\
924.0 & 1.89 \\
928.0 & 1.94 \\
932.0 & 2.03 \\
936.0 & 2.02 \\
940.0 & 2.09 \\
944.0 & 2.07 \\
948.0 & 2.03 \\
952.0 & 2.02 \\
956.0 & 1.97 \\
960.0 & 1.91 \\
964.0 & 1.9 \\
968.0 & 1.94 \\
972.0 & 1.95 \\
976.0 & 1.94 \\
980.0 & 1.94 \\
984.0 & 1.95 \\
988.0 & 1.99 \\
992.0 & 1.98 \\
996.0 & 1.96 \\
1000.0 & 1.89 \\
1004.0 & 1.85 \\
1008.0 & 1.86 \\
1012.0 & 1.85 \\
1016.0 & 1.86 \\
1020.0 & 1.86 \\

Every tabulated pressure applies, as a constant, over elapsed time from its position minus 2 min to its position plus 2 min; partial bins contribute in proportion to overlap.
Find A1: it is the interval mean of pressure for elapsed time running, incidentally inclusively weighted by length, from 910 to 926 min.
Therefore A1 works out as 1.88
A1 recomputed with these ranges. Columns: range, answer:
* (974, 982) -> 1.94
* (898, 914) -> 2.02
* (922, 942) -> 1.99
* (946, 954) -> 2.02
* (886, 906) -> 2.09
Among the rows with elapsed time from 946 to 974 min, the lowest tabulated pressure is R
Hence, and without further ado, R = 1.9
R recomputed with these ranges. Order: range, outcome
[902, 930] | 1.84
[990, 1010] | 1.85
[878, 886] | 2.08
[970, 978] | 1.94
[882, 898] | 2.07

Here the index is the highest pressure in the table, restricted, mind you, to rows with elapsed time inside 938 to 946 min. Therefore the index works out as 2.09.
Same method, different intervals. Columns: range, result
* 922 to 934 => 2.03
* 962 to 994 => 1.99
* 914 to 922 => 1.88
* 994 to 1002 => 1.96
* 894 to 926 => 2.12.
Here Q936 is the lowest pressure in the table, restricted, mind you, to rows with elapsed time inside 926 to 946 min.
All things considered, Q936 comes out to 1.94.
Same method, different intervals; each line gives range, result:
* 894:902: 2.09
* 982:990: 1.95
